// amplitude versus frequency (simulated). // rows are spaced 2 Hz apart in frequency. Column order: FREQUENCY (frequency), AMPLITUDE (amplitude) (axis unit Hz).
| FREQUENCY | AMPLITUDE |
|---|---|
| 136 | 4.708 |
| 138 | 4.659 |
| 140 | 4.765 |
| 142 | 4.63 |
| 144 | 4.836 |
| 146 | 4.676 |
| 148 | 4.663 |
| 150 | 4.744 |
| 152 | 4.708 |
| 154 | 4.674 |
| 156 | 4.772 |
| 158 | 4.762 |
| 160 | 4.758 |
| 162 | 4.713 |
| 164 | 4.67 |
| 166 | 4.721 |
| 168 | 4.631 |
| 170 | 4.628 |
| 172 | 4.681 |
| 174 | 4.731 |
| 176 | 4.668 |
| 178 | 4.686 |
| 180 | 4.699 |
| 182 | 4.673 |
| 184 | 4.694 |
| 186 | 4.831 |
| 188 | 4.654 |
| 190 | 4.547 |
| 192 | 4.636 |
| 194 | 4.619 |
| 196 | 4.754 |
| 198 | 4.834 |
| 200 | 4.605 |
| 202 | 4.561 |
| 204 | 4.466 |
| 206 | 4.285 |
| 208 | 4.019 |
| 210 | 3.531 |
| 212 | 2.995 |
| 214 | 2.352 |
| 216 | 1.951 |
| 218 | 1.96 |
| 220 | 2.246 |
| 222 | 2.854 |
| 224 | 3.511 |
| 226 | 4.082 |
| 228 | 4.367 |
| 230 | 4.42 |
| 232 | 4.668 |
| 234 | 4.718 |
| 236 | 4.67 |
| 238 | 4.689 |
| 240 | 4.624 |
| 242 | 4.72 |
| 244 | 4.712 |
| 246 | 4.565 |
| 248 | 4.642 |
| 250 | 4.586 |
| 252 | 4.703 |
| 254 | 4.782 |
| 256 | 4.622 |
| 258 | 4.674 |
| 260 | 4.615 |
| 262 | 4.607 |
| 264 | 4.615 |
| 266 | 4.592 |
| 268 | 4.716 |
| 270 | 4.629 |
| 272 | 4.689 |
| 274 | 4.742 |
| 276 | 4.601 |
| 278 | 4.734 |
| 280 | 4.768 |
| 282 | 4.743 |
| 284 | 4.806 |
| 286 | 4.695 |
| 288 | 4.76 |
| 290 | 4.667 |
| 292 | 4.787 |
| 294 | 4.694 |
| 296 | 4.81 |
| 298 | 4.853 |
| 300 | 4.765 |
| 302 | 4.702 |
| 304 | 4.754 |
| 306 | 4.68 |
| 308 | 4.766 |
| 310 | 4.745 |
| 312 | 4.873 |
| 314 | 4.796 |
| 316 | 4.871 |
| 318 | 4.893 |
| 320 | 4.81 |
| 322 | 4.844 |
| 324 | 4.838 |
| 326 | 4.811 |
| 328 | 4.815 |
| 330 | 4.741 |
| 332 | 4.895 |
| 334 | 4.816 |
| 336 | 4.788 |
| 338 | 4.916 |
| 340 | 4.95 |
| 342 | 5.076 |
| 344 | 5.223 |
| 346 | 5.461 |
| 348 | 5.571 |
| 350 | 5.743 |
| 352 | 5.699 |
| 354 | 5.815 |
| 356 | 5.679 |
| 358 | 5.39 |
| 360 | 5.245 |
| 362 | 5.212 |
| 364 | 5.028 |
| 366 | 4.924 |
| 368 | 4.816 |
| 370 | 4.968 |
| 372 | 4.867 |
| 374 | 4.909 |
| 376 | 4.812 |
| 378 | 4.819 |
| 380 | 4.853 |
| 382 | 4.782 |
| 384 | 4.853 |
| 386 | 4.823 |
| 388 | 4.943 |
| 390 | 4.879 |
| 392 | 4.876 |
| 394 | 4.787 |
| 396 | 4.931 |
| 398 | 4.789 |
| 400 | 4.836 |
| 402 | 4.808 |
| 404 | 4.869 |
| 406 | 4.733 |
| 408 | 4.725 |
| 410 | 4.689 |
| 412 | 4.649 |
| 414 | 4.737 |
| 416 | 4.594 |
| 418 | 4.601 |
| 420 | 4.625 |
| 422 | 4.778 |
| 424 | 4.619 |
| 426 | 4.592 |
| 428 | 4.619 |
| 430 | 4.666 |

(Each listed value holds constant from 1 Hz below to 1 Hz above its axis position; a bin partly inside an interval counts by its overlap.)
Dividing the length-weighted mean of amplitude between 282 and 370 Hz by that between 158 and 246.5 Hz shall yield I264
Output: 1.17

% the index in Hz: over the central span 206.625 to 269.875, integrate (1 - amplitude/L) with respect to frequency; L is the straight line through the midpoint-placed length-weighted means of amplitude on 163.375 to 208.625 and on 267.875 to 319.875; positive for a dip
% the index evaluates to 7.98 Hz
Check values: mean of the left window 4.63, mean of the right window 4.75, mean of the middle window 4.1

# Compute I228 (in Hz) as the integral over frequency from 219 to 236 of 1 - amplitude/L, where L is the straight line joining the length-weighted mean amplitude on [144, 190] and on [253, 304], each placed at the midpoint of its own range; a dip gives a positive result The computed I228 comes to 2.89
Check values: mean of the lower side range 4.7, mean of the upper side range 4.71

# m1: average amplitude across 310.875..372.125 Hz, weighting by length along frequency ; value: 5.08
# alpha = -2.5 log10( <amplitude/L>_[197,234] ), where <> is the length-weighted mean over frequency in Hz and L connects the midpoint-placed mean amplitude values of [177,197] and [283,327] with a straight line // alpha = 0.27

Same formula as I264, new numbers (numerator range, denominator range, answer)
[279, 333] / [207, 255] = 1.22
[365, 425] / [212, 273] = 1.15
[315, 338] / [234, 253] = 1.04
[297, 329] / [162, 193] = 1.03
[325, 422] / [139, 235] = 1.15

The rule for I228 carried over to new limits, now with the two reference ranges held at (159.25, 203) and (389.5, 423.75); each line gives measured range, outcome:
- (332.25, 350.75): -1.6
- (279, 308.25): -0.2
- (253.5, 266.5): 0.2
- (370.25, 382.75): -0.3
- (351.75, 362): -1.7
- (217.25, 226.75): 3.6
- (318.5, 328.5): -0.2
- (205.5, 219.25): 5.1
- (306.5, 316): -0.1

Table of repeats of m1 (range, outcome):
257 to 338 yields 4.75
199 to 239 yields 3.75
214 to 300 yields 4.38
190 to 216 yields 4.07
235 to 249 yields 4.66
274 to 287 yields 4.73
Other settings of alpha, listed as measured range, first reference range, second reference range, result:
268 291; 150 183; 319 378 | 0.051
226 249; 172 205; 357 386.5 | 0.035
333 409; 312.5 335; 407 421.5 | -0.064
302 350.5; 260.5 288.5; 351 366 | 0.043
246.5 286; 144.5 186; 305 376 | 0.050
